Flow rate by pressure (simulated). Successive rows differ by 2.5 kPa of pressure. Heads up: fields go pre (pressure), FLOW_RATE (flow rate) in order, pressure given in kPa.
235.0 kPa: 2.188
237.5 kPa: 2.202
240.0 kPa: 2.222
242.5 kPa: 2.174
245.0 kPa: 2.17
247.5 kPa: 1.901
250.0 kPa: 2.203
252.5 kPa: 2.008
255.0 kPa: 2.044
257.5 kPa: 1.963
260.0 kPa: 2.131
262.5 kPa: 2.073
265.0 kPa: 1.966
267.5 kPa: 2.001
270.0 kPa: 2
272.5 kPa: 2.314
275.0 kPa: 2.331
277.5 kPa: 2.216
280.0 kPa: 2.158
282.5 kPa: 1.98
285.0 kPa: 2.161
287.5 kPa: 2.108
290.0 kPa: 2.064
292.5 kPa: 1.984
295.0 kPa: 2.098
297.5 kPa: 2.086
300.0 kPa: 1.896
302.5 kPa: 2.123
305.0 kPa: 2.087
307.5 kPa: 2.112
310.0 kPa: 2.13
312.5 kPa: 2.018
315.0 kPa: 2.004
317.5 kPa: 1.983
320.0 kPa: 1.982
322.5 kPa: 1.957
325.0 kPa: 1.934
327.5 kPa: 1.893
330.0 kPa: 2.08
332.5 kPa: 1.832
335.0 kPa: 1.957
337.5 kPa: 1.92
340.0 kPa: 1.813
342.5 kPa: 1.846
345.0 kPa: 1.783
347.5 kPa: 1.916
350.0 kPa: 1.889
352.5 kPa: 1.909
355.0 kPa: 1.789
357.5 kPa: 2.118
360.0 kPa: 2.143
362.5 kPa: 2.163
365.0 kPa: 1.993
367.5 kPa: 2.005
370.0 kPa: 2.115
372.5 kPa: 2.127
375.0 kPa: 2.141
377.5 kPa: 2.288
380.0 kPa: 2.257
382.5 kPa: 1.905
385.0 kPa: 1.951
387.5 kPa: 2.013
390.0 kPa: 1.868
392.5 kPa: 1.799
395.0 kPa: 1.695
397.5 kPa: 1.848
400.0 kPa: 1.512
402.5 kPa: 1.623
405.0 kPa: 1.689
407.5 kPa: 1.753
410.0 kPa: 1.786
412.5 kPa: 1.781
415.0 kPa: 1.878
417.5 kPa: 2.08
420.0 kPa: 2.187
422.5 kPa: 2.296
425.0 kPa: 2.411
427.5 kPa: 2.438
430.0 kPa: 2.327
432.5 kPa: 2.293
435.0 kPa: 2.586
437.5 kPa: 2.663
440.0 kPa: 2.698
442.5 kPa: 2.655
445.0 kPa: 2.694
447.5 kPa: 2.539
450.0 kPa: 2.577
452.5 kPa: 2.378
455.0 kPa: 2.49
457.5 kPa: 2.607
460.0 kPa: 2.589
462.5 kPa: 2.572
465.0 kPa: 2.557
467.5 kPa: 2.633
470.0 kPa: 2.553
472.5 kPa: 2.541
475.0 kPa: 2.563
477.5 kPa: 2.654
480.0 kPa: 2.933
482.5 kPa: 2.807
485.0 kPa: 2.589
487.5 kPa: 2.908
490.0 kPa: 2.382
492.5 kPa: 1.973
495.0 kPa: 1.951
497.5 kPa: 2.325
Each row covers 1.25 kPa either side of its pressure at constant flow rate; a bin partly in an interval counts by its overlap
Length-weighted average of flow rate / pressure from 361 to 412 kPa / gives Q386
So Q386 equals 1.93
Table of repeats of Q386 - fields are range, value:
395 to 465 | 2.25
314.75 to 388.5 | 1.99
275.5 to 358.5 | 2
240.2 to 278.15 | 2.1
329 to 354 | 1.89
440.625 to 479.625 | 2.58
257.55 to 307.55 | 2.09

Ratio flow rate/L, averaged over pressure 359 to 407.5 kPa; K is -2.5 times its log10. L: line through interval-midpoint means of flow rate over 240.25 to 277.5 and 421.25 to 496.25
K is 0.21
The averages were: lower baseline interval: 2.1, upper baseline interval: 2.53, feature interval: 1.95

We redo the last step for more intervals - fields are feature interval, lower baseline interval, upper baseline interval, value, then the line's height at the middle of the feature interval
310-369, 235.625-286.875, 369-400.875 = 0.03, 2.02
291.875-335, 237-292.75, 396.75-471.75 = 0.08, 2.16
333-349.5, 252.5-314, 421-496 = 0.19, 2.23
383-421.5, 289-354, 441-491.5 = 0.26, 2.33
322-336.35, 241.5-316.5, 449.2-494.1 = 0.14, 2.21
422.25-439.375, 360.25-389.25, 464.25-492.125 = -0.03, 2.38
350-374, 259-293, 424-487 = 0.15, 2.33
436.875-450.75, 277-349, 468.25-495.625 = -0.09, 2.42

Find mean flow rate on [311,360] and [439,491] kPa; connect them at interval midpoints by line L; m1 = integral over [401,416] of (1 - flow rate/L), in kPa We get 3.71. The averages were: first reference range 1.93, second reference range 2.62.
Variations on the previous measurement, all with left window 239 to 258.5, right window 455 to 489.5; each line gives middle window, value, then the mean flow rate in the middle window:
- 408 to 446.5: 3.4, 2.31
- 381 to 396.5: 3.5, 1.88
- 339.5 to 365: 4.4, 1.94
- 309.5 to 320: 1.1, 2.02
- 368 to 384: 1.8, 2.13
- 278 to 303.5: 1.4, 2.07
